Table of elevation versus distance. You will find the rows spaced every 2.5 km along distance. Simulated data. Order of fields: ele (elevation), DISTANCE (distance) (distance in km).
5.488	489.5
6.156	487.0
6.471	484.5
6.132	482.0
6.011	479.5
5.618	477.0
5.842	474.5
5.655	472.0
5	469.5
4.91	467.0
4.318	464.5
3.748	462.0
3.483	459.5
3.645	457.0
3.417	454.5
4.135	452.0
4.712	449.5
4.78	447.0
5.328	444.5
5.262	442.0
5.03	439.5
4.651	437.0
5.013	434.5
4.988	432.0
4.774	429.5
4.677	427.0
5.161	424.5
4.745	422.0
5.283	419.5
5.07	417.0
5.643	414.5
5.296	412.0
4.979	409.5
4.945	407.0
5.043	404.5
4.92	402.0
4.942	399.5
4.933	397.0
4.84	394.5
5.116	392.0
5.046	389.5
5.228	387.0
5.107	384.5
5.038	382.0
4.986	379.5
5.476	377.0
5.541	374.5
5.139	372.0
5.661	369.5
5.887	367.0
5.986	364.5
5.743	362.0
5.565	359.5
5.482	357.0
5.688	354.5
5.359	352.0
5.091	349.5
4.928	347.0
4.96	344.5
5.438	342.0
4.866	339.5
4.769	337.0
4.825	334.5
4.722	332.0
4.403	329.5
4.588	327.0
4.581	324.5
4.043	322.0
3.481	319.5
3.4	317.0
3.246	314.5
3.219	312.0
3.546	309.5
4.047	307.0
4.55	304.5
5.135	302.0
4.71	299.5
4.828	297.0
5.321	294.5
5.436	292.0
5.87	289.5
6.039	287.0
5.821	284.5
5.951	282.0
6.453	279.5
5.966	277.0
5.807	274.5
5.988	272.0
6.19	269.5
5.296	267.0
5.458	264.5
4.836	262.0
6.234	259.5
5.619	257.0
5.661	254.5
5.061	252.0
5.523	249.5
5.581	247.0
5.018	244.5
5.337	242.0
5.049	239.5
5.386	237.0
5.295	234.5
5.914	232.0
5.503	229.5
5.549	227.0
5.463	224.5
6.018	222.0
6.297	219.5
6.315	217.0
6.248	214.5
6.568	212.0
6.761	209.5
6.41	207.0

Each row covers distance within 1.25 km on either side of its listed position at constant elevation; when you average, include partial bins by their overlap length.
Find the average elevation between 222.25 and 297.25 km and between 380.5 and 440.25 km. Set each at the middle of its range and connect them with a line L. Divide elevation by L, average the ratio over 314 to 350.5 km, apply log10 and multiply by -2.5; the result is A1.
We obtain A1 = 0.18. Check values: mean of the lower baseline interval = 5.6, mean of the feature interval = 4.51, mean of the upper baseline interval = 5.02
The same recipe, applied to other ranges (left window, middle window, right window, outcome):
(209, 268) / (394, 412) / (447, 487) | 0.031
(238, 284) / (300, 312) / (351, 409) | 0.284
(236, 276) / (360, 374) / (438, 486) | -0.095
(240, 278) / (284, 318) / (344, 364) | 0.183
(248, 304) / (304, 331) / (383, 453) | 0.353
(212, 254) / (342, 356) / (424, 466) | -0.044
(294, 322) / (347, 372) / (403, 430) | -0.214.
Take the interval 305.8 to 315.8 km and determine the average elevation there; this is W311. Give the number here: 3.51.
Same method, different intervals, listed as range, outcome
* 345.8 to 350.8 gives 5.01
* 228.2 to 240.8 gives 5.43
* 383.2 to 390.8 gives 5.13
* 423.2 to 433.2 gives 4.9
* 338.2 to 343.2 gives 5.15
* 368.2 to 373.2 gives 5.41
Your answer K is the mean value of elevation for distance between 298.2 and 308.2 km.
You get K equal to 4.61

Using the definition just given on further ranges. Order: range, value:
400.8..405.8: 4.98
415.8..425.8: 5.06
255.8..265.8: 5.54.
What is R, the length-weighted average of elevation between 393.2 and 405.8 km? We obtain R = 4.94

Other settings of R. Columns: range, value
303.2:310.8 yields 4.05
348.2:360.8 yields 5.44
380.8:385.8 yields 5.07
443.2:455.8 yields 4.47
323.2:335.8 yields 4.62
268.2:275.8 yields 5.99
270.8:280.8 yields 6.05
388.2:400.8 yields 4.98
